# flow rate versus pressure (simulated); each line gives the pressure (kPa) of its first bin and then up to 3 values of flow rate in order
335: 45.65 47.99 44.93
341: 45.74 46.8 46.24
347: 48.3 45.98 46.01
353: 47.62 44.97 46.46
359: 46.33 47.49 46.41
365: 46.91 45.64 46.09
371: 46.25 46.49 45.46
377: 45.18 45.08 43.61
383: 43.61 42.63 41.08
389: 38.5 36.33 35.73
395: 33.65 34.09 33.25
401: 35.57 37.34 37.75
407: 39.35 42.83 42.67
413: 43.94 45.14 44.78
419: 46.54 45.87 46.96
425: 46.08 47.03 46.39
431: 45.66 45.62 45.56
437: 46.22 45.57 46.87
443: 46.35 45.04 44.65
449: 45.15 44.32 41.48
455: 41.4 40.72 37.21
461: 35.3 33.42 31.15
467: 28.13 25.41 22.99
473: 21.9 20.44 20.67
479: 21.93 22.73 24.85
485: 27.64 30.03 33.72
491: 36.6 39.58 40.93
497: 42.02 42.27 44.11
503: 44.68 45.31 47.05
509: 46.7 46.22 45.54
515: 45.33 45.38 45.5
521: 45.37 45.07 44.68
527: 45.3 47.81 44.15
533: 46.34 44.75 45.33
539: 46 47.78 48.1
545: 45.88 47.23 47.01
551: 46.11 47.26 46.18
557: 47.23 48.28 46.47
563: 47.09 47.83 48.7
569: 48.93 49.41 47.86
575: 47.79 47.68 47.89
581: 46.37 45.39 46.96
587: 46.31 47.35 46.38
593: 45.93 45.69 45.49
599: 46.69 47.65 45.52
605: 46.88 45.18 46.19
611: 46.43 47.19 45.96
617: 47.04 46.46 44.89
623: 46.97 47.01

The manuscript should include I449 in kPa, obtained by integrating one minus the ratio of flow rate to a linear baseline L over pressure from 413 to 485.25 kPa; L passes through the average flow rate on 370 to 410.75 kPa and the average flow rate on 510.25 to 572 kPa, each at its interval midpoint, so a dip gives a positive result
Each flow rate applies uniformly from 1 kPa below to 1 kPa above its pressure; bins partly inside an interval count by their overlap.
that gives 7.33 kPa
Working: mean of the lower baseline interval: 40.2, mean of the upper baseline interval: 46.5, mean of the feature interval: 38.2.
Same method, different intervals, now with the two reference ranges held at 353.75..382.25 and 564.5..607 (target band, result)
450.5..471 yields 5.02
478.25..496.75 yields 5.99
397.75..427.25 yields 2.54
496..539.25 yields 1.35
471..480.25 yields 4.98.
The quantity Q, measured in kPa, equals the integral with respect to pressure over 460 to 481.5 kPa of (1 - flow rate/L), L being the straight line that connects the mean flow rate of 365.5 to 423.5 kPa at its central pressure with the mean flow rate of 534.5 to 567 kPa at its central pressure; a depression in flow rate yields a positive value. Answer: 8.9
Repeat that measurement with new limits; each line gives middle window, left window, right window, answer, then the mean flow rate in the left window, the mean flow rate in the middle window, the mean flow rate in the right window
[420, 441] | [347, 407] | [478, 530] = -2.3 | 42.5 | 46.1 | 40.2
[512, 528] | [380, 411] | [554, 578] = 0.0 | 38.5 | 45.3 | 47.8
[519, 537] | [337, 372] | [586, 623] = 0.4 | 46.4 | 45.4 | 46.3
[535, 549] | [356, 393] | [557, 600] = 0.0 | 44.2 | 46.6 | 47.2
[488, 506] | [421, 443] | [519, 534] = 1.9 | 46.2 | 41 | 45.5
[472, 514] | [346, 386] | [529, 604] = 10.0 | 45.8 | 35.5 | 46.9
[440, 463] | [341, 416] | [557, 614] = 1.1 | 42.9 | 42.2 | 47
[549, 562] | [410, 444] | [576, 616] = -0.2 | 45.7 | 46.9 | 46.5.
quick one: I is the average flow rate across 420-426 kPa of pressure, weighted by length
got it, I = 46.3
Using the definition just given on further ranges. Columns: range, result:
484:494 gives 33.5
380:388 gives 42.7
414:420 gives 45.5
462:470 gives 29.5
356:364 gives 46.7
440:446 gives 46.1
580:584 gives 45.9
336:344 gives 46.4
